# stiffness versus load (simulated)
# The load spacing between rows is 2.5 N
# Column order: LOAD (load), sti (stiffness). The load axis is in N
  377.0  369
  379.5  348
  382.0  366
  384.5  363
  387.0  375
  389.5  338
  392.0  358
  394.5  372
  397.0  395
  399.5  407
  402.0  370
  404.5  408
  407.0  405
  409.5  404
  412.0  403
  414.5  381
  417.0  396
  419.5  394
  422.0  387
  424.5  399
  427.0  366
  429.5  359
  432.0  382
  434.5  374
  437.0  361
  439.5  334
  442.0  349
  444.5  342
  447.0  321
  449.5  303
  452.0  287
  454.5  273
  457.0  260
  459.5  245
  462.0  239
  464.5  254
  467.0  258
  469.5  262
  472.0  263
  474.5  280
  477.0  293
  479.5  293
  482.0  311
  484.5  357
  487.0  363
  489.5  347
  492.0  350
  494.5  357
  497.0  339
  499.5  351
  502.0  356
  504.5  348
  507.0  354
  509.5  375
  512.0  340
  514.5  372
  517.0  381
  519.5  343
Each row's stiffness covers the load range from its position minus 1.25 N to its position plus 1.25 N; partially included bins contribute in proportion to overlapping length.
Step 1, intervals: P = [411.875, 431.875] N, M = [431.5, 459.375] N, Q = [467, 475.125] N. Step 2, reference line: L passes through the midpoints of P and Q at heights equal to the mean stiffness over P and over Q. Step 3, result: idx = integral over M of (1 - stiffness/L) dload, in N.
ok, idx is 0.7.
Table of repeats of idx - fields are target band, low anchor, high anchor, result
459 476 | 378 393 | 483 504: 4.57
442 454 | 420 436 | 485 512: 1.84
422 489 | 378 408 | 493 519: 9.33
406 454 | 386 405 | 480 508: 0.35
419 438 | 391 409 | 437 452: -1.45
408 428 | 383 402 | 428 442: -1.44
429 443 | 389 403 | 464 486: -1.23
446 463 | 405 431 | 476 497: 4.03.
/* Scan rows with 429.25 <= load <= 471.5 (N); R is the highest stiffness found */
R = 382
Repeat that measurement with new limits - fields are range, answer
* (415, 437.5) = 399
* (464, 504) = 363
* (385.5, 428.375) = 408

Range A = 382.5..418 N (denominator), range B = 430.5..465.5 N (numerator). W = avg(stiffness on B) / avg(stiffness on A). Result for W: 0.81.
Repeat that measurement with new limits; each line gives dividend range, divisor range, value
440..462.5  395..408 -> 0.74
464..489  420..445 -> 0.81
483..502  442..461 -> 1.20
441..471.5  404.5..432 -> 0.72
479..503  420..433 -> 0.91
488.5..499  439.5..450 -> 1.05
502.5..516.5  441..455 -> 1.14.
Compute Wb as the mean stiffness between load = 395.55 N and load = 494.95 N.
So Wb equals 338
